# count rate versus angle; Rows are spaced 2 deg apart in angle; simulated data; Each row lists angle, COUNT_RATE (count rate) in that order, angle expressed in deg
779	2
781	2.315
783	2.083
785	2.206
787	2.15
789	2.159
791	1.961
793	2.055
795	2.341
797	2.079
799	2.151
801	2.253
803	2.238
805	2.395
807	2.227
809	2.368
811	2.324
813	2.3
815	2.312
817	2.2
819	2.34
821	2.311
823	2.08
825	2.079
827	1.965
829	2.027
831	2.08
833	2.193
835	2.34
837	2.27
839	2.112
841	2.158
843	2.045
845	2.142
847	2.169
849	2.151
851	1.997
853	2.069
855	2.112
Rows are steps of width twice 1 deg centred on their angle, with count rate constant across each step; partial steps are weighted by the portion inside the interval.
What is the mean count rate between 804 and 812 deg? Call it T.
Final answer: 2.33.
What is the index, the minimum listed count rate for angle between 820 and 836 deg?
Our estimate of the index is 1.965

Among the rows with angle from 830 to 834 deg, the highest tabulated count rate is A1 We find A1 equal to 2.193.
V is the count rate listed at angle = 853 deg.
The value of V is 2.069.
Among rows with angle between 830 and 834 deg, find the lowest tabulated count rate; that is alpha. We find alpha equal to 2.08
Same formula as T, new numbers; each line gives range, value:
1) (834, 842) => 2.22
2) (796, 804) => 2.18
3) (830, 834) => 2.14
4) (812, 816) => 2.31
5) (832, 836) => 2.27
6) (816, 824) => 2.23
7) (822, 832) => 2.05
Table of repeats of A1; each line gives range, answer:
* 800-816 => 2.395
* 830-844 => 2.34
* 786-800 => 2.341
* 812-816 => 2.312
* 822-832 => 2.08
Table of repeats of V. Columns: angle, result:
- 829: 2.027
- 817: 2.2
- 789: 2.159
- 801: 2.253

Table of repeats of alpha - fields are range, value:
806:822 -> 2.2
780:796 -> 1.961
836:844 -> 2.045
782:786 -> 2.083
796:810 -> 2.079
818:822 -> 2.311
